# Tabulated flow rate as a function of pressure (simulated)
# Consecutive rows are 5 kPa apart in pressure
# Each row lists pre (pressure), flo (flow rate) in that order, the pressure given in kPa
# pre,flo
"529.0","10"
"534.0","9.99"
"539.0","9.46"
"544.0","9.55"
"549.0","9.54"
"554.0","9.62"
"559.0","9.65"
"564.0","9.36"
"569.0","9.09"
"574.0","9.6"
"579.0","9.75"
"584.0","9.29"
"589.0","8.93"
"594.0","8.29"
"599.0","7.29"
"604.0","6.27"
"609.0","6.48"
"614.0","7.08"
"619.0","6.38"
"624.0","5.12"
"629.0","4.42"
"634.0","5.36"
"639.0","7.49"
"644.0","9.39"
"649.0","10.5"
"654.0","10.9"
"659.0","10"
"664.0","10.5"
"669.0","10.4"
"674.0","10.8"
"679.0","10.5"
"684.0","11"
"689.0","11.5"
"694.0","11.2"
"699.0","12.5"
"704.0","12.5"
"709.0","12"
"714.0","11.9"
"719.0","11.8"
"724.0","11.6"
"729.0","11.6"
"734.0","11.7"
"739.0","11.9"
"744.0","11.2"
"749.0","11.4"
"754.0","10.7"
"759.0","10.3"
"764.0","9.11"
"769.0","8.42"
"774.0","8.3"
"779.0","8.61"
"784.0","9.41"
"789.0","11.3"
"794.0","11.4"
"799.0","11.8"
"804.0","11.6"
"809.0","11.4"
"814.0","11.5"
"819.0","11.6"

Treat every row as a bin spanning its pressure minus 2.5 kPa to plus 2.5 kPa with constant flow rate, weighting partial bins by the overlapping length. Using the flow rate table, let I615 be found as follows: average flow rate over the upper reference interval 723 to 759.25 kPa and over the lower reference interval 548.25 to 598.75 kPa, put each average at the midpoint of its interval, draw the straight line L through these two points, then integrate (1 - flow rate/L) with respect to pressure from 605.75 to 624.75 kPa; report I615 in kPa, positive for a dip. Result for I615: 6.6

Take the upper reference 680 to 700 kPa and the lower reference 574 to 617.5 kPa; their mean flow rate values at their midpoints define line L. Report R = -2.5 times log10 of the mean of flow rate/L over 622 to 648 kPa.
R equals 0.39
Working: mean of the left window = 7.98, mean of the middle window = 6.62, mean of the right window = 11.4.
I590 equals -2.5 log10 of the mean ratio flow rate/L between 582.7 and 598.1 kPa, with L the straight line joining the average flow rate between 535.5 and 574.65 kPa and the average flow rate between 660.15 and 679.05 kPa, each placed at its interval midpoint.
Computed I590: 0.14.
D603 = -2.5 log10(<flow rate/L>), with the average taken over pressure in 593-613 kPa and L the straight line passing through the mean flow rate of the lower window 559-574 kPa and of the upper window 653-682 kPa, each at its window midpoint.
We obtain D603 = 0.363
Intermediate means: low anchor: 9.36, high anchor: 10.5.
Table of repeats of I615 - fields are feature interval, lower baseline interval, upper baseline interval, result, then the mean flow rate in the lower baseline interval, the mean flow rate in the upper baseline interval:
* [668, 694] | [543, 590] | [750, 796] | -3.4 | 9.45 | 9.76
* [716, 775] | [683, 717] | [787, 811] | 4.8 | 11.8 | 11.5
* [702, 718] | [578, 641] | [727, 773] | -4.2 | 7.02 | 10.6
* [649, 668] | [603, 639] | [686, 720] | -4.0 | 5.97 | 11.9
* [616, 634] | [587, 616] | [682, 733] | 6.4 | 7.37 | 11.8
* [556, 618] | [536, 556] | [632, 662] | 6.4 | 9.55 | 9.03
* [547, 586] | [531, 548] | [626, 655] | -1.4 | 9.67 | 7.81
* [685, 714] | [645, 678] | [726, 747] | -2.2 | 10.5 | 11.6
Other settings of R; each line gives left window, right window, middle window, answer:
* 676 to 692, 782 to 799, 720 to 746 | -0.06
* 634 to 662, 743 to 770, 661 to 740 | -0.17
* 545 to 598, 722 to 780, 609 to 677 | 0.18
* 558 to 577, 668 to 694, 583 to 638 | 0.42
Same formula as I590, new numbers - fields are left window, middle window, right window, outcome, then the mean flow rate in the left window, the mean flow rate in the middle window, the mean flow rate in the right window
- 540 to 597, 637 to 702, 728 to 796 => -0.07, 9.32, 10.6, 10.3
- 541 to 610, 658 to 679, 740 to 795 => -0.12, 8.82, 10.5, 10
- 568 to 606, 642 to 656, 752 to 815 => -0.13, 8.57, 10.3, 10.3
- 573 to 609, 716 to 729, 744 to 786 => -0.25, 8.3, 11.7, 9.63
